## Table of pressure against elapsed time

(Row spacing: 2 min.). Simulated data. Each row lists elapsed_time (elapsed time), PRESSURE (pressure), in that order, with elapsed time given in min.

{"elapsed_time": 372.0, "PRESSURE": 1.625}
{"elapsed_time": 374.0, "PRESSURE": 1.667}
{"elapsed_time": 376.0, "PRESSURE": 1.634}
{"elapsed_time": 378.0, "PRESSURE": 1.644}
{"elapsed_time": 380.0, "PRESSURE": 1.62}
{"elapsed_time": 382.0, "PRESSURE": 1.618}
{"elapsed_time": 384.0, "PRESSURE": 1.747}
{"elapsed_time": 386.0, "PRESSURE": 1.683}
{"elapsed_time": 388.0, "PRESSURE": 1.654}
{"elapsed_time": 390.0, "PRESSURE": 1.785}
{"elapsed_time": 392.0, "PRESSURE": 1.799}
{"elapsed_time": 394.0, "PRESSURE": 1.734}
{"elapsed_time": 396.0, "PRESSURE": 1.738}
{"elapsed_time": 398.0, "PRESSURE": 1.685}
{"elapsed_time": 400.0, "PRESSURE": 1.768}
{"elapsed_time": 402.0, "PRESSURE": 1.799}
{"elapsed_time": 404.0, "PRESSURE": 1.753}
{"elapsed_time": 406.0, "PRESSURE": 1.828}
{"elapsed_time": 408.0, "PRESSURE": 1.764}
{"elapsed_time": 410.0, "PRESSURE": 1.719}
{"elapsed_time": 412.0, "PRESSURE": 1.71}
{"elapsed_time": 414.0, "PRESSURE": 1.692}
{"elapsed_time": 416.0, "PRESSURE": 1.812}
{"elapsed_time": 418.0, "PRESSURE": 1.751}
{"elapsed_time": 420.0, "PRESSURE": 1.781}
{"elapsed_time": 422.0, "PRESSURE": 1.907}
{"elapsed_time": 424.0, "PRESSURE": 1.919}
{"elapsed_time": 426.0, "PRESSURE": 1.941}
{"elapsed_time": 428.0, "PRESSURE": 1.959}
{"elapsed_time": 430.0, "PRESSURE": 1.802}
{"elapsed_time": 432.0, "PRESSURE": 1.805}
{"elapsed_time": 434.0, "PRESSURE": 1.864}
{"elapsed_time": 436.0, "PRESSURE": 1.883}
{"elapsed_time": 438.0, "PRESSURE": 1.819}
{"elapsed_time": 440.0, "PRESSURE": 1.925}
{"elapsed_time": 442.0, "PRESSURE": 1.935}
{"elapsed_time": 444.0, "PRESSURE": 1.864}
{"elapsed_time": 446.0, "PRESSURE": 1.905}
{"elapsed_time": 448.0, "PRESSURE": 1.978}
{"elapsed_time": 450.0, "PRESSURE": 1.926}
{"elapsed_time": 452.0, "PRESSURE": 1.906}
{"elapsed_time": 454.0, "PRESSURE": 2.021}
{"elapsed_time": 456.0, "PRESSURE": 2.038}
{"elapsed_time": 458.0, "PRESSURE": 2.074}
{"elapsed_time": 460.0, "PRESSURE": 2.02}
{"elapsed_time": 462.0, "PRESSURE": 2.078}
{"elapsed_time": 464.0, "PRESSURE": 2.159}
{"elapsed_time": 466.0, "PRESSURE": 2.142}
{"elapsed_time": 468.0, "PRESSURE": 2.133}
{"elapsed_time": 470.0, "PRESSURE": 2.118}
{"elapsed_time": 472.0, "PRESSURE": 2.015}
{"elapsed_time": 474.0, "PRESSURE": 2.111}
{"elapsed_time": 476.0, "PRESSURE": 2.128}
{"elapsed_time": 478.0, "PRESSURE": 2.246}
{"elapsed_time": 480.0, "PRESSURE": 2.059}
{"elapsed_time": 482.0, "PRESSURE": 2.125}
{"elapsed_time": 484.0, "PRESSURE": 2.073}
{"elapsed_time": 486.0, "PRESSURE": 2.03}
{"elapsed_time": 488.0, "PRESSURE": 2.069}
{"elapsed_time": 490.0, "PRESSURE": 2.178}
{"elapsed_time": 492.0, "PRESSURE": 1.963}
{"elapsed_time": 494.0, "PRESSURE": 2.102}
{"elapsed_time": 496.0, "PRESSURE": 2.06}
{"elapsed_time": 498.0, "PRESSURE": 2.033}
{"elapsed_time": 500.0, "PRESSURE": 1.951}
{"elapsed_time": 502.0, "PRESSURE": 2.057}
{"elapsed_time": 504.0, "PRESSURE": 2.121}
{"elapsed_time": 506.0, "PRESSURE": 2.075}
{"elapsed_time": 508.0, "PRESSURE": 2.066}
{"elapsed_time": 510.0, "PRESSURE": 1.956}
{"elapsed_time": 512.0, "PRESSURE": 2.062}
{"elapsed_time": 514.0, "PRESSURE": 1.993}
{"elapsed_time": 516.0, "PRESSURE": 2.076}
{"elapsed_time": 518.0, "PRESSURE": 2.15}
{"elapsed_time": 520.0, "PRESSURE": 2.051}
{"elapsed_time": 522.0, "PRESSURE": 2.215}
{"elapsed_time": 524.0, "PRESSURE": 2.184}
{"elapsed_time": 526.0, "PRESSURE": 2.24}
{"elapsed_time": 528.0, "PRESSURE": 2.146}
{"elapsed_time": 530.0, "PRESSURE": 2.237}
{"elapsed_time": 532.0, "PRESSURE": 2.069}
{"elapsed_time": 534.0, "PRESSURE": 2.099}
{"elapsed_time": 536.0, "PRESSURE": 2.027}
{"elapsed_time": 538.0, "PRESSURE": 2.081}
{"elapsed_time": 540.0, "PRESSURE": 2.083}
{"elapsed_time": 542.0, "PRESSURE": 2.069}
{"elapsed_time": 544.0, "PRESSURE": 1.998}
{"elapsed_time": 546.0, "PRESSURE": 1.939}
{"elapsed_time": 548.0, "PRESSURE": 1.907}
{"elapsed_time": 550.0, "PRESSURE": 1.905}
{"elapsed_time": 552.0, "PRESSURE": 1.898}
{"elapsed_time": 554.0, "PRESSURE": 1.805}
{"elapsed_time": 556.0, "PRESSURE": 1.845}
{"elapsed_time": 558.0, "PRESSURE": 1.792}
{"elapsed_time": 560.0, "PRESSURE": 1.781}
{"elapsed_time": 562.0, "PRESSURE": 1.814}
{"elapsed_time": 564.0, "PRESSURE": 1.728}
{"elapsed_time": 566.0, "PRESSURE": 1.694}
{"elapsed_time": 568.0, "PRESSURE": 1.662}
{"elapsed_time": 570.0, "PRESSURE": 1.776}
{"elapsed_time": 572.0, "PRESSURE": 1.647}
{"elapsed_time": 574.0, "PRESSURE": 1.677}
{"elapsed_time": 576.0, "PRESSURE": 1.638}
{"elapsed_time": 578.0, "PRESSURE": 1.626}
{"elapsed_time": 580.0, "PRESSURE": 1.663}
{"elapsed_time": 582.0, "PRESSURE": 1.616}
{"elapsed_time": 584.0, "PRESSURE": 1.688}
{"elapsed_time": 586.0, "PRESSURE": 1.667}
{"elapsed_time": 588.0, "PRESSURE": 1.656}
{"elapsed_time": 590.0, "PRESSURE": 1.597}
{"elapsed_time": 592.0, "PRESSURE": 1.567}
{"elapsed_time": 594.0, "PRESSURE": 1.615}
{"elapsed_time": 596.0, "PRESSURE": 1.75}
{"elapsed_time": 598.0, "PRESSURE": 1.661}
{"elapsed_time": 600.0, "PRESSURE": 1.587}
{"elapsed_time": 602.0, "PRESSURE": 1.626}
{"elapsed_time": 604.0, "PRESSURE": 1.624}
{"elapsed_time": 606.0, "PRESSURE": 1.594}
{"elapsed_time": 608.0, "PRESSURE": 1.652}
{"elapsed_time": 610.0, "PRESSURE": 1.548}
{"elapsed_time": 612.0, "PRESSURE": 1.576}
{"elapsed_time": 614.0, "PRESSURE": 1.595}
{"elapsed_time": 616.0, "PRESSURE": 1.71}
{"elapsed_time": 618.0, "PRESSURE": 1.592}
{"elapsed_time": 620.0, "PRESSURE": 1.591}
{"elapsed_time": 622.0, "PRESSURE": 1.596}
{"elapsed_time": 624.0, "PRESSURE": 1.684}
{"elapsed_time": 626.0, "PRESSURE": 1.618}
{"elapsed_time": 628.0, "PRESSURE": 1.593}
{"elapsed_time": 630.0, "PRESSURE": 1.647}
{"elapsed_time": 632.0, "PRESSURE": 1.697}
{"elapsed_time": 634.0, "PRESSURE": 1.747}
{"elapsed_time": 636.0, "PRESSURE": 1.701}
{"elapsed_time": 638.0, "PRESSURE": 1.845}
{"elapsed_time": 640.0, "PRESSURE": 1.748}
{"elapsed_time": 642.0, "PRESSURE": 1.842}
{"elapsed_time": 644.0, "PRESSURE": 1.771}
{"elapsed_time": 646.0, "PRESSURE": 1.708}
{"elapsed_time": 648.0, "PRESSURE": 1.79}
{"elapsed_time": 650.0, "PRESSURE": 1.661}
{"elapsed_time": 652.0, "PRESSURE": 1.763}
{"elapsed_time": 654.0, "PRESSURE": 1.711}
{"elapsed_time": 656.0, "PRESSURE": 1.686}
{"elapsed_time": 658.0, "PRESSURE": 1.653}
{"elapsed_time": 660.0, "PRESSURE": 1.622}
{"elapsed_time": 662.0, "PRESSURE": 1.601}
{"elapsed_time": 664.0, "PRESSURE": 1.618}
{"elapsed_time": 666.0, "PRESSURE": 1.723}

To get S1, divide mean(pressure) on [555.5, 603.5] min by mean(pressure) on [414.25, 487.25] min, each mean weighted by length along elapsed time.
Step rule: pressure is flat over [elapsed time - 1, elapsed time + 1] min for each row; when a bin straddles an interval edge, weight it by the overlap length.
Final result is 0.85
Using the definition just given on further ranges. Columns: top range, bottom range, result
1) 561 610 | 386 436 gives 0.93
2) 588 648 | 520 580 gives 0.87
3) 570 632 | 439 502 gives 0.80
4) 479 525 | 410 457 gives 1.11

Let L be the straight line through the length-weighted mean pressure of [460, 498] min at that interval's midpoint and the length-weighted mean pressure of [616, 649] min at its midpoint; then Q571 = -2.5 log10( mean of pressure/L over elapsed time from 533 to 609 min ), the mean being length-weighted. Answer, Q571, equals 0.06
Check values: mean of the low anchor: 2.1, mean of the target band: 1.76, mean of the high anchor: 1.7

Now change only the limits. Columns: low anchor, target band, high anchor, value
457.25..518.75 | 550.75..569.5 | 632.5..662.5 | 0.081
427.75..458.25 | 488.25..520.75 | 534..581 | -0.102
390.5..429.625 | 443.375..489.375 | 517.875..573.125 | -0.108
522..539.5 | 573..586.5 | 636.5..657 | 0.193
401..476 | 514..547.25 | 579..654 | -0.175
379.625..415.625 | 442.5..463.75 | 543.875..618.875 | -0.155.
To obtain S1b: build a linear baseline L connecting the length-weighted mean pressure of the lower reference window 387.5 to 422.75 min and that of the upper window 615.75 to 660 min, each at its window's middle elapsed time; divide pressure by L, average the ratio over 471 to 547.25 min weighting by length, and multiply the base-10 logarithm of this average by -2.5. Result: -0.20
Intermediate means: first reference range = 1.76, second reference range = 1.7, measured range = 2.08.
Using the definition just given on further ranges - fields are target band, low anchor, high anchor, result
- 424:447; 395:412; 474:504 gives 0.00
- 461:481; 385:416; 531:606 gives -0.20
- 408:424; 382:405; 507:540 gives 0.01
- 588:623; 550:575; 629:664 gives 0.08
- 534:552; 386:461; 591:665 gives -0.15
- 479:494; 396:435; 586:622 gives -0.19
